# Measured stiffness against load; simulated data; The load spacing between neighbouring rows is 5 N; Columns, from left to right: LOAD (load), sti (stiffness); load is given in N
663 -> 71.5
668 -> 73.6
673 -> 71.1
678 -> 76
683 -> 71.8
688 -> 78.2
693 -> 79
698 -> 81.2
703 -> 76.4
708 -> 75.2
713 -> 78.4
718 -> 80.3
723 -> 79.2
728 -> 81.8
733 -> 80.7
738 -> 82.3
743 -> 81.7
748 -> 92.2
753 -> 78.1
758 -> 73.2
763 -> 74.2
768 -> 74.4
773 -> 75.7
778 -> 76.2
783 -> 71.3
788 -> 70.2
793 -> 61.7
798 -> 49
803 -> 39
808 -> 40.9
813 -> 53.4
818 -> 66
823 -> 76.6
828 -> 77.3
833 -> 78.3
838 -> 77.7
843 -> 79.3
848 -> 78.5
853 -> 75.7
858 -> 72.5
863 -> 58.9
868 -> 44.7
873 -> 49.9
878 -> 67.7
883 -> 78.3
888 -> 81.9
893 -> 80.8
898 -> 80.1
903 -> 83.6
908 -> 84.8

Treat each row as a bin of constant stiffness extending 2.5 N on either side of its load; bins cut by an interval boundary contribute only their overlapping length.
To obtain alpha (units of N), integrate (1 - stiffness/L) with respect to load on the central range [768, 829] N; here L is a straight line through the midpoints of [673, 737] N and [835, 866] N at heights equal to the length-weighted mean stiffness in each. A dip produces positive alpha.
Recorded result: 9.6 N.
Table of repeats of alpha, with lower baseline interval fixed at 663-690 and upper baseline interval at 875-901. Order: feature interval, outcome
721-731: -0.8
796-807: 4.7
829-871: 3.3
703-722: -0.9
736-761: -2.1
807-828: 3.7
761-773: 0.1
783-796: 1.6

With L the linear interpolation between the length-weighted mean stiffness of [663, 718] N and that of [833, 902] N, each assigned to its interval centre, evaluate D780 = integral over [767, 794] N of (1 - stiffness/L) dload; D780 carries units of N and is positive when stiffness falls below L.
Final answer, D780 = 0.7 N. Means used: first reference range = 76.1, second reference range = 71.8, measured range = 72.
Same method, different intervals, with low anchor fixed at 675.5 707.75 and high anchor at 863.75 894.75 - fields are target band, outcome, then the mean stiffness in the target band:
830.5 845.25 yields -2.1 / 78.4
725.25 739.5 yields -1.3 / 81.5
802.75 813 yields 3.9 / 43.4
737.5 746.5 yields -1.1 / 83.1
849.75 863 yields -0.7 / 71.5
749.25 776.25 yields -1.1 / 75.9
